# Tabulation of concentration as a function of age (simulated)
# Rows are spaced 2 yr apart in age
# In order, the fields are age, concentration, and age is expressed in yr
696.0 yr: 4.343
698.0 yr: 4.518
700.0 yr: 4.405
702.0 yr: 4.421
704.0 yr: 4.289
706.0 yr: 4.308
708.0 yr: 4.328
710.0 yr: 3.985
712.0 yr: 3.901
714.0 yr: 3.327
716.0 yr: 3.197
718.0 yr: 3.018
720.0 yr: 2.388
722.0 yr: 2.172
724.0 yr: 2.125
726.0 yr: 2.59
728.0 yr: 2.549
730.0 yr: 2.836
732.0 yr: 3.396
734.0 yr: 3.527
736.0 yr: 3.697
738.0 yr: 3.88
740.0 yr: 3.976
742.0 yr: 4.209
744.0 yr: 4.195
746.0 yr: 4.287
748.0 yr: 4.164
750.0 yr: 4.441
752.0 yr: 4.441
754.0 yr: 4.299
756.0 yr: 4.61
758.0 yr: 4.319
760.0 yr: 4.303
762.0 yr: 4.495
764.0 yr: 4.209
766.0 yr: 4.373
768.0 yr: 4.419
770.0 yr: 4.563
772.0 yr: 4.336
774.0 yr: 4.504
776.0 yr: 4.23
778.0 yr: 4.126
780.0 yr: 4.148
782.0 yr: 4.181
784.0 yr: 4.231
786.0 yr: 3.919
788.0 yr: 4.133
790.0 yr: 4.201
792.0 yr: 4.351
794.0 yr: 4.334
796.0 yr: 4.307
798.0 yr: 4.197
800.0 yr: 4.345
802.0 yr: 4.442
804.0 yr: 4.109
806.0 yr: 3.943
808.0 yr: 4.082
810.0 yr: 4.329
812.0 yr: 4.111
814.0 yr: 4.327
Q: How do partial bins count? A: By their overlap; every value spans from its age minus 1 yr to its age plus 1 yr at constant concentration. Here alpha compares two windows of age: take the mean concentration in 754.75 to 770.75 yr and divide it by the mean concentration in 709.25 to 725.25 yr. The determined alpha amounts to 1.5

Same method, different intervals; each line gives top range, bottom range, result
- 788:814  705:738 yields 1.31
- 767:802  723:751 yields 1.20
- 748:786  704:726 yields 1.32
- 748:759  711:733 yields 1.54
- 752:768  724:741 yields 1.35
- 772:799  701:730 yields 1.28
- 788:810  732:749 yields 1.07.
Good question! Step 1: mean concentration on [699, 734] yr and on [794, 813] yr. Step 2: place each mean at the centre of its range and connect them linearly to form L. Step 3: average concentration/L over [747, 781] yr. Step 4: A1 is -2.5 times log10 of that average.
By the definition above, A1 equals -0.14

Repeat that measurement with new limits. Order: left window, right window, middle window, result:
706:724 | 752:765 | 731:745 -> 0.01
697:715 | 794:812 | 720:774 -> 0.09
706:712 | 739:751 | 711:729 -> 0.43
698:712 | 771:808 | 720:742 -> 0.35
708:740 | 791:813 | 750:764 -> -0.21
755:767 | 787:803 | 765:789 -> 0.02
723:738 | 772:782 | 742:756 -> -0.23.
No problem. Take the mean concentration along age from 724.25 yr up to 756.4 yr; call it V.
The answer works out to 3.76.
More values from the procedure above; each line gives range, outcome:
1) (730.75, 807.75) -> 4.2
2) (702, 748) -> 3.5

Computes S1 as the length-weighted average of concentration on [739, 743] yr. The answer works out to 4.09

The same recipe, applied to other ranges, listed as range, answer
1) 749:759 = 4.42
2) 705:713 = 4.13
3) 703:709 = 4.31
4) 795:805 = 4.28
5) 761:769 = 4.37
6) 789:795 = 4.3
